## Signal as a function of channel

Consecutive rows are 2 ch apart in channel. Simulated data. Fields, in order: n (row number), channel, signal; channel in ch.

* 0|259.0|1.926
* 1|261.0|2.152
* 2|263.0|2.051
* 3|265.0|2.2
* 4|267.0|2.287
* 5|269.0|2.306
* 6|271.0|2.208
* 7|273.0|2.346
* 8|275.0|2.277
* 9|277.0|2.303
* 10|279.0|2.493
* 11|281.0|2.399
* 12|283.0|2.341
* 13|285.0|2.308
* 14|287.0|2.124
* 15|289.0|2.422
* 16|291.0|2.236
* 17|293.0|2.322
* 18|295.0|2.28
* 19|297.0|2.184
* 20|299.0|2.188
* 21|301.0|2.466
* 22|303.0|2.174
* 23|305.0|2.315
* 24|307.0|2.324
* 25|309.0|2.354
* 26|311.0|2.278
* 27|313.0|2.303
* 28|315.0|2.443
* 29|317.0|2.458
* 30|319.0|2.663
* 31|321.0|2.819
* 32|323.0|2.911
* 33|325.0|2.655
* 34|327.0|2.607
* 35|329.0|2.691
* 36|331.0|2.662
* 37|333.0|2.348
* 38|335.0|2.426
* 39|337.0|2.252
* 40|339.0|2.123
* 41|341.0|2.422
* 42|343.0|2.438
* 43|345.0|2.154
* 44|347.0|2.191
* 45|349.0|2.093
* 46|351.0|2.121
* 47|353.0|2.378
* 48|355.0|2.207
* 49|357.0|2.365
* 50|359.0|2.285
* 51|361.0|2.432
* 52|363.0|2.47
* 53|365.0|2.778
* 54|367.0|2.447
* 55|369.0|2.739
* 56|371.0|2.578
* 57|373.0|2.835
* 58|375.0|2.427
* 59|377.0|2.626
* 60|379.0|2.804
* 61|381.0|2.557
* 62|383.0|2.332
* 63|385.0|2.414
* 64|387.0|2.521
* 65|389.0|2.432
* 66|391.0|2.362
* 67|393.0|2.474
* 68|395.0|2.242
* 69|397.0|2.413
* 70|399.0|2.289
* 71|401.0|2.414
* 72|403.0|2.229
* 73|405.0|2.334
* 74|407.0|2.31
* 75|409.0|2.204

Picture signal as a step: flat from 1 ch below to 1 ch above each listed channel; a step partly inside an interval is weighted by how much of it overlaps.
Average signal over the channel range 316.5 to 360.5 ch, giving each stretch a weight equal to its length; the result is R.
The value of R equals 2.42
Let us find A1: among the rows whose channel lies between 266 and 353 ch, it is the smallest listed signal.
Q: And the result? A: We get 2.093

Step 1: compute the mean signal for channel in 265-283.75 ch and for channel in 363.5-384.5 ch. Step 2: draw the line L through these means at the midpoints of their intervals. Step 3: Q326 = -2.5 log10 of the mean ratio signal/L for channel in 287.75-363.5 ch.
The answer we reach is 0.04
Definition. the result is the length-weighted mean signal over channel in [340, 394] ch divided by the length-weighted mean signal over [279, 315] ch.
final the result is 1.06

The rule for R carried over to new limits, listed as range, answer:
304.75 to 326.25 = 2.51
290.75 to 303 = 2.27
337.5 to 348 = 2.26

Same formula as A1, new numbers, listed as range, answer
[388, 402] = 2.242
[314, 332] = 2.443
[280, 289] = 2.124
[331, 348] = 2.123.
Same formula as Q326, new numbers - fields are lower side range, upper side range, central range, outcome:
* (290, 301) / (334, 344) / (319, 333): -0.166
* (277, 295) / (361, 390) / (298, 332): -0.037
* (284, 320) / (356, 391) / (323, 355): 0.020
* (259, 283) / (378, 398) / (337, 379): -0.002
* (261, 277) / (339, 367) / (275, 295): -0.032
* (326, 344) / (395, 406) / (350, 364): 0.037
